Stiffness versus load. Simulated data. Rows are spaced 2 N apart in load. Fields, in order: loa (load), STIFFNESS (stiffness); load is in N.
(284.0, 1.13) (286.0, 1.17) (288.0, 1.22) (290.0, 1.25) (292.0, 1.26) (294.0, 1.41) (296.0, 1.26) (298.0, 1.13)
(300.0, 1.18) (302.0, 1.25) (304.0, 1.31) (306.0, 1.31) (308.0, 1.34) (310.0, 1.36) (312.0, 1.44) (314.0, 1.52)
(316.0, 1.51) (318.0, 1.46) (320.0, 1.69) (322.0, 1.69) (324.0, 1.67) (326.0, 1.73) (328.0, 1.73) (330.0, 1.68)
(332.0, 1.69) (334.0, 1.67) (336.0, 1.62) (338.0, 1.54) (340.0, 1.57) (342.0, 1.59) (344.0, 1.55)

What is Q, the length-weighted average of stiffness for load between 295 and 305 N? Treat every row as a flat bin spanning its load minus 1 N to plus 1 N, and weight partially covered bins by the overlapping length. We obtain 1.23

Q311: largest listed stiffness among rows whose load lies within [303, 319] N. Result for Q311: 1.52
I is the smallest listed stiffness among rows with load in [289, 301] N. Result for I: 1.13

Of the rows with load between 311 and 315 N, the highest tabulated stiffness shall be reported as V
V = 1.52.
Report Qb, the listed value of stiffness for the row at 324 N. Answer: 1.67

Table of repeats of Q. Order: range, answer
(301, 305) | 1.28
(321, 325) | 1.68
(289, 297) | 1.29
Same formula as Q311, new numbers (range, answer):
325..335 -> 1.73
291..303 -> 1.41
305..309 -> 1.34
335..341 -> 1.62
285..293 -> 1.26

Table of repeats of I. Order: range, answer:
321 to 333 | 1.67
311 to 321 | 1.44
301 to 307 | 1.25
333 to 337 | 1.62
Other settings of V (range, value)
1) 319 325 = 1.69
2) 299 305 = 1.31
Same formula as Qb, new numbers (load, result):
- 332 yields 1.69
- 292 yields 1.26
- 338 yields 1.54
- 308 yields 1.34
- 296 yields 1.26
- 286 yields 1.17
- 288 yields 1.22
